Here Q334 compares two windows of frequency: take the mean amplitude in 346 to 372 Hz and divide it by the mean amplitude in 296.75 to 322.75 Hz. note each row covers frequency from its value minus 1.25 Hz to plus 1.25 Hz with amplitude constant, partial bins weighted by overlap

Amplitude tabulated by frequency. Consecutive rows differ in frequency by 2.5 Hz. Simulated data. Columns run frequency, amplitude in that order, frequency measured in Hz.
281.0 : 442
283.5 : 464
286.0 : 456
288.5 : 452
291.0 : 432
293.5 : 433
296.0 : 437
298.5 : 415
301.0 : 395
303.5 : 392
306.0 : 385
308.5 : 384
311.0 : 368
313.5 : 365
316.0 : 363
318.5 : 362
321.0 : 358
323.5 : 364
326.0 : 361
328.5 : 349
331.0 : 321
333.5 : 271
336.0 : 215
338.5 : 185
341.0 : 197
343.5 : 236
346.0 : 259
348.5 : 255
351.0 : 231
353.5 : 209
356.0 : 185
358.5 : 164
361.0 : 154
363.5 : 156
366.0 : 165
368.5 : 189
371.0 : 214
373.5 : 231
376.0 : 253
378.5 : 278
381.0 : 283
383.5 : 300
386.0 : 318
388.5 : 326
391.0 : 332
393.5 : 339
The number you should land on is 0.5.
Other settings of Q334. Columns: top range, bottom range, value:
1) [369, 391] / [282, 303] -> 0.64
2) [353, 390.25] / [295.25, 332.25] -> 0.62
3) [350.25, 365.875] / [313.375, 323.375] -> 0.50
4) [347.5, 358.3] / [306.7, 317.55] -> 0.58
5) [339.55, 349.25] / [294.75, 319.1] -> 0.61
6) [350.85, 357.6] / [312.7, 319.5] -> 0.56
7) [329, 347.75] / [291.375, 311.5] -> 0.61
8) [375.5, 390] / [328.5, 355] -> 1.22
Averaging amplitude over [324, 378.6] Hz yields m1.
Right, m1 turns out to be 232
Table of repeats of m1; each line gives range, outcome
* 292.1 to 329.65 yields 382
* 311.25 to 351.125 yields 297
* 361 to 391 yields 246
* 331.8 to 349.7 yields 233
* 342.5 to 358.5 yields 224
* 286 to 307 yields 420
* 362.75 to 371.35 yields 179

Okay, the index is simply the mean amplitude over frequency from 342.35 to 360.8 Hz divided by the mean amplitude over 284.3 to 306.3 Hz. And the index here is 0.51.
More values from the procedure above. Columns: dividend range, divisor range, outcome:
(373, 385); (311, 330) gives 0.76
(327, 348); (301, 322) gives 0.68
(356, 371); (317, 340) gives 0.55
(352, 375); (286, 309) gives 0.45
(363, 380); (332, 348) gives 0.94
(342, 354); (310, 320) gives 0.66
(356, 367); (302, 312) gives 0.42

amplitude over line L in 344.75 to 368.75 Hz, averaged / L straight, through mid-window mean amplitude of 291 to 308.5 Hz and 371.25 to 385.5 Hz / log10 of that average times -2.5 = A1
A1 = 0.49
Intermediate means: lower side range 409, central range 197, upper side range 268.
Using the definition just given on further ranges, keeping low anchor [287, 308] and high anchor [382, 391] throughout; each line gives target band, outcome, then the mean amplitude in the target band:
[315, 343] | 0.258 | 302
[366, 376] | 0.498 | 211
